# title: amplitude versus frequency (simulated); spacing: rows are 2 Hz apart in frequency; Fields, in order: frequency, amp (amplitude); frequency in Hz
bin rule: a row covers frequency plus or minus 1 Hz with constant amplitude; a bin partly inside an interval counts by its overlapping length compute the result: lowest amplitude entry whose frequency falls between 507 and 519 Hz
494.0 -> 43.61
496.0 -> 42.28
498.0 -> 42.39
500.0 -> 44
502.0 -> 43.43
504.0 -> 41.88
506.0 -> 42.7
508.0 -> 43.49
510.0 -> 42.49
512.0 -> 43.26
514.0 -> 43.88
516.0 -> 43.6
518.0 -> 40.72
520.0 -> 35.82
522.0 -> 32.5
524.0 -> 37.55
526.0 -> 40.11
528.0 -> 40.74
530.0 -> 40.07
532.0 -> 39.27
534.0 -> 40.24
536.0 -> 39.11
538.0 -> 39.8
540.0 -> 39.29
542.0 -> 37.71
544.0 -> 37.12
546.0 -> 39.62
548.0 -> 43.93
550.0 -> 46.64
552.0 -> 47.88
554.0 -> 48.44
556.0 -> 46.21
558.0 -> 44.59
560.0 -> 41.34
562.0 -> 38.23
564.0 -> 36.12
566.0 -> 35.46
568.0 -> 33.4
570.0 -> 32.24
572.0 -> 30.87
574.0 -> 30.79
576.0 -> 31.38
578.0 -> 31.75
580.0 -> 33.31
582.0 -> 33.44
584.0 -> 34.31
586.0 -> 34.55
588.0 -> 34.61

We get 40.72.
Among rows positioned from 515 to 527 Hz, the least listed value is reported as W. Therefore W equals 32.5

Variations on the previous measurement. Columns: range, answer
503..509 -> 41.88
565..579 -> 30.79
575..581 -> 31.38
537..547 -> 37.12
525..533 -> 39.27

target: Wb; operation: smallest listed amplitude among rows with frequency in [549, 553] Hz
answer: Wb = 46.64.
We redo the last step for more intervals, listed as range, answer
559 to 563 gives 38.23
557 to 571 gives 32.24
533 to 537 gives 39.11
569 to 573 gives 30.87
